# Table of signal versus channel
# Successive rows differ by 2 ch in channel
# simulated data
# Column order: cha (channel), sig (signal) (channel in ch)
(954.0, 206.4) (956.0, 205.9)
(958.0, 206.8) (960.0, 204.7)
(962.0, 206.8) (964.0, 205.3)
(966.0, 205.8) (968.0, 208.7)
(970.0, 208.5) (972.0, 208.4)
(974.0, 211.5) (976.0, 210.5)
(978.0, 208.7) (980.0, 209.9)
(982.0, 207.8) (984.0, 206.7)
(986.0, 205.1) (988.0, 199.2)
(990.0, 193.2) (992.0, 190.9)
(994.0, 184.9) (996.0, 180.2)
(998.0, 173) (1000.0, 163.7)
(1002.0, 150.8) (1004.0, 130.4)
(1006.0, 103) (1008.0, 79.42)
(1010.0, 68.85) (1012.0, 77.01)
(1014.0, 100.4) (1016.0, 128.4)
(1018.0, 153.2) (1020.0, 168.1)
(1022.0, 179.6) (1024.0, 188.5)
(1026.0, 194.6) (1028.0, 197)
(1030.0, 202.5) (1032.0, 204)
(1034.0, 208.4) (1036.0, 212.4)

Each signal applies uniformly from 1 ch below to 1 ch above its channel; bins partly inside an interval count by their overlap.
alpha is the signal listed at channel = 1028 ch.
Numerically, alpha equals 197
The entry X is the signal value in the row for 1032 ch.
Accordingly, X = 204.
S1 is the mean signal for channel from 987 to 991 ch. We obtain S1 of 196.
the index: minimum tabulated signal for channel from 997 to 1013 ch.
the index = 68.85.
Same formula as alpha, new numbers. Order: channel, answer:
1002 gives 150.8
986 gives 205.1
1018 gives 153.2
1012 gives 77.01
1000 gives 163.7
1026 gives 194.6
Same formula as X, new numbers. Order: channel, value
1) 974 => 211.5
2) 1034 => 208.4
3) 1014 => 100.4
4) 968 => 208.7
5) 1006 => 103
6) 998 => 173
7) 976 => 210.5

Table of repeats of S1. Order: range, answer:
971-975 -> 210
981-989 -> 205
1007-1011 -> 74.1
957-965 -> 206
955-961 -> 206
